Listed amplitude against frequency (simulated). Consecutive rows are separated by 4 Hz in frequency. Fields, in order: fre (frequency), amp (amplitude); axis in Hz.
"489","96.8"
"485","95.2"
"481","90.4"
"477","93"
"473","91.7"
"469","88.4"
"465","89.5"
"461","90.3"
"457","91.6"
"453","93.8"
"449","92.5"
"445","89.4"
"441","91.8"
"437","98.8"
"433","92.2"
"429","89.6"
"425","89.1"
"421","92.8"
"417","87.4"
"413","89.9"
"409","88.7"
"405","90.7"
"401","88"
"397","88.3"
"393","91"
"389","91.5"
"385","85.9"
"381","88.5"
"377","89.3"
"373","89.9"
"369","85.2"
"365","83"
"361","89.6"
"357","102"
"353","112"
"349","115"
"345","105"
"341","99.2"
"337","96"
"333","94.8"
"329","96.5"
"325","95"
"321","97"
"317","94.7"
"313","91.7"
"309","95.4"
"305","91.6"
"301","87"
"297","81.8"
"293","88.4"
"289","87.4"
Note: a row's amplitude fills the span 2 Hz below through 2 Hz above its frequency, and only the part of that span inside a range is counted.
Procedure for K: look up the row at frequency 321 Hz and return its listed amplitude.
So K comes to 97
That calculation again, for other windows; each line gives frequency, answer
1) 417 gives 87.4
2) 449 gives 92.5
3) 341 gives 99.2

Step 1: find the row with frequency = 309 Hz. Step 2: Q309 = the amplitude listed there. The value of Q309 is 95.4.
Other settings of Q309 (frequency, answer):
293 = 88.4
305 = 91.6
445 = 89.4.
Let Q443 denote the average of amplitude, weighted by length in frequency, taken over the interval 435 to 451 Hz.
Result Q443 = 93.1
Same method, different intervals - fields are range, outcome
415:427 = 89.8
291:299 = 85.1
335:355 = 105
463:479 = 90.7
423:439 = 92.4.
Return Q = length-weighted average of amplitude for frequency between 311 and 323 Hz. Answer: 94.5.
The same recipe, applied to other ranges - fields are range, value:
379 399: 89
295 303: 84.4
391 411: 89.3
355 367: 91.5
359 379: 87.4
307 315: 93.6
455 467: 90.5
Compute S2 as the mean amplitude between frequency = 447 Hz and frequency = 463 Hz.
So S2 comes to 92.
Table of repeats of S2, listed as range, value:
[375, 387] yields 87.9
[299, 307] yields 89.3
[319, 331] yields 96.2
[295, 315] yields 89.5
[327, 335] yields 95.7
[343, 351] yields 110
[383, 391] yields 88.7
